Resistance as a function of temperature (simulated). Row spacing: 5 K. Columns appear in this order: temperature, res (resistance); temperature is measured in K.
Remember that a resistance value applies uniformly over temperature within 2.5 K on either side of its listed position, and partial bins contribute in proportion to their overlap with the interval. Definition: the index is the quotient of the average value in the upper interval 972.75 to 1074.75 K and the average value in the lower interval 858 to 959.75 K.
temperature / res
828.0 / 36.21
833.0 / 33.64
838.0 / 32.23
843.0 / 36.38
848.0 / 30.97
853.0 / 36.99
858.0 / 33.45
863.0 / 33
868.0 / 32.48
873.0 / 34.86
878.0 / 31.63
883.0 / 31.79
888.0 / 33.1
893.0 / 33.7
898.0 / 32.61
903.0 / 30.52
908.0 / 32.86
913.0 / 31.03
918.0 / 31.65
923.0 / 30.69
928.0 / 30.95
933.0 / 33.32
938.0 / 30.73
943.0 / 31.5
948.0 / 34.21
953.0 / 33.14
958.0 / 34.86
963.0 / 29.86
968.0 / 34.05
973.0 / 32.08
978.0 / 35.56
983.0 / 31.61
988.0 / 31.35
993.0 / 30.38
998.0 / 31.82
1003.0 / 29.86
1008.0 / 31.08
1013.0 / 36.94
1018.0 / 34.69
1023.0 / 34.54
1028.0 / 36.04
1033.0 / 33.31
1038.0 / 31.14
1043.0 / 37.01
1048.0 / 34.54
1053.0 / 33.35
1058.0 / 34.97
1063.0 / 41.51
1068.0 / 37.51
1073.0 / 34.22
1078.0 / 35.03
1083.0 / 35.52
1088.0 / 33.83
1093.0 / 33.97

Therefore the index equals 1.05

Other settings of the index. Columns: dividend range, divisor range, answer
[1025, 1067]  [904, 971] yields 1.10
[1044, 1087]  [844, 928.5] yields 1.10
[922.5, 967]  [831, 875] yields 0.96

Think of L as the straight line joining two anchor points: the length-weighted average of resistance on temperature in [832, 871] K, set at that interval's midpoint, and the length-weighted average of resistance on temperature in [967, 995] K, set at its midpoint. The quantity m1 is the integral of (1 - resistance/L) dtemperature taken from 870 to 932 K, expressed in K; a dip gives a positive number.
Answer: 1.97 K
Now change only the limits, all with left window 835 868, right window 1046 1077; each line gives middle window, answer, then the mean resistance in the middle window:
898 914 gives 1.23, 31.7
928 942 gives 1.15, 31.8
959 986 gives 1.77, 32.7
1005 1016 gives 0.49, 33.9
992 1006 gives 1.82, 30.7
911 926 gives 1.45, 31.1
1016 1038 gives 0.85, 34.2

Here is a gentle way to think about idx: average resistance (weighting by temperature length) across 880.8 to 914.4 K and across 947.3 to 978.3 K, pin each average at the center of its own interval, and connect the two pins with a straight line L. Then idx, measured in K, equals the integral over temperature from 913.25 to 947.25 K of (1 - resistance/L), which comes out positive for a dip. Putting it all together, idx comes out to 1.2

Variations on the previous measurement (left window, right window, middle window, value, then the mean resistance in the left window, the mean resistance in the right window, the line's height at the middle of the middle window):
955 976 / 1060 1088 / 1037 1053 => 0.5 K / 32.8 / 36.5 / 35.5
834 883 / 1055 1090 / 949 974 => 1.3 K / 33.5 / 36.1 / 34.7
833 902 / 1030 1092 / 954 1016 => 3.5 K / 33.3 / 35.1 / 34.4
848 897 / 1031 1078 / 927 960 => 1.3 K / 33.3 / 35.3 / 34.1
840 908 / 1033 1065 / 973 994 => 1.3 K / 33.2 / 35.2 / 34.4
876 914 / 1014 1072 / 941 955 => 0.1 K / 32.2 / 35.3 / 33.3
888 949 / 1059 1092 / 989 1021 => 1.7 K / 32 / 36.1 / 34.2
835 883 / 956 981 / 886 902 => 0.2 K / 33.5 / 33.2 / 33.4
